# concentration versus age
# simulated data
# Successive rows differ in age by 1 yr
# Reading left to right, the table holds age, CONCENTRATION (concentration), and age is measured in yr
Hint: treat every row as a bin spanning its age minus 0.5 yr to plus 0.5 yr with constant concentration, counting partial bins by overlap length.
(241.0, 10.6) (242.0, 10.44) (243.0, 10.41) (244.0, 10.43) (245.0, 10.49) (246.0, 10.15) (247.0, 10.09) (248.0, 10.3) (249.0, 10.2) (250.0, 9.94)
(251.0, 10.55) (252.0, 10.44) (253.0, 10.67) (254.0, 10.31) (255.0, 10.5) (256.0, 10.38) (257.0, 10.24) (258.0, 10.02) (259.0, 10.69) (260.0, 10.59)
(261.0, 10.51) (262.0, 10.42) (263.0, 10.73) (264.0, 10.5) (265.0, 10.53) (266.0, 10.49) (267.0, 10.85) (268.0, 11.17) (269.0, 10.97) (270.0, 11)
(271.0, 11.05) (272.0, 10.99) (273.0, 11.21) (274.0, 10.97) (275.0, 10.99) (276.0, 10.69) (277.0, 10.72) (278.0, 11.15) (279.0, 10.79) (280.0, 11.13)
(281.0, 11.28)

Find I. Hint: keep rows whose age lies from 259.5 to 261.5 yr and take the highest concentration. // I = 10.59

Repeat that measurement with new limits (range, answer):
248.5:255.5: 10.67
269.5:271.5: 11.05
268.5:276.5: 11.21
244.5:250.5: 10.49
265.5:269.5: 11.17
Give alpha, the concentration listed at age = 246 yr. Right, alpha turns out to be 10.15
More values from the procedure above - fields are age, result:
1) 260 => 10.59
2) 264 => 10.5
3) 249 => 10.2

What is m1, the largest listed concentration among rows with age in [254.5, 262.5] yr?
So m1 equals 10.69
